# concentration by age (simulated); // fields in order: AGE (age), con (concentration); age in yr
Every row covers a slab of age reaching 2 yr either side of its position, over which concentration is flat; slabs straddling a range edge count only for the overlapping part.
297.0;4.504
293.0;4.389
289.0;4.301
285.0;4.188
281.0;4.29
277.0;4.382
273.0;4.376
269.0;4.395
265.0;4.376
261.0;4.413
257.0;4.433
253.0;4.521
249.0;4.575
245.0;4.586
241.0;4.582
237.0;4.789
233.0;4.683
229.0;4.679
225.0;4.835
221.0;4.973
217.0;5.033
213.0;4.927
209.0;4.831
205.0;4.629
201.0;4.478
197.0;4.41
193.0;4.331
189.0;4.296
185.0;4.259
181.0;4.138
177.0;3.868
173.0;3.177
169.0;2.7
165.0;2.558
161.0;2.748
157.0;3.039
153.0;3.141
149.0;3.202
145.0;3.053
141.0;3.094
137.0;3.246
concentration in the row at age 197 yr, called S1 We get 4.41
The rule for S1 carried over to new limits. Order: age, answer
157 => 3.039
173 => 3.177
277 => 4.382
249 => 4.575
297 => 4.504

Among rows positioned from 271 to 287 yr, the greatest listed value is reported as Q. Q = 4.382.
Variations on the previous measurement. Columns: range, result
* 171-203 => 4.478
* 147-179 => 3.868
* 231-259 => 4.789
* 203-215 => 4.927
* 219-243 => 4.973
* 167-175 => 3.177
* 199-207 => 4.629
